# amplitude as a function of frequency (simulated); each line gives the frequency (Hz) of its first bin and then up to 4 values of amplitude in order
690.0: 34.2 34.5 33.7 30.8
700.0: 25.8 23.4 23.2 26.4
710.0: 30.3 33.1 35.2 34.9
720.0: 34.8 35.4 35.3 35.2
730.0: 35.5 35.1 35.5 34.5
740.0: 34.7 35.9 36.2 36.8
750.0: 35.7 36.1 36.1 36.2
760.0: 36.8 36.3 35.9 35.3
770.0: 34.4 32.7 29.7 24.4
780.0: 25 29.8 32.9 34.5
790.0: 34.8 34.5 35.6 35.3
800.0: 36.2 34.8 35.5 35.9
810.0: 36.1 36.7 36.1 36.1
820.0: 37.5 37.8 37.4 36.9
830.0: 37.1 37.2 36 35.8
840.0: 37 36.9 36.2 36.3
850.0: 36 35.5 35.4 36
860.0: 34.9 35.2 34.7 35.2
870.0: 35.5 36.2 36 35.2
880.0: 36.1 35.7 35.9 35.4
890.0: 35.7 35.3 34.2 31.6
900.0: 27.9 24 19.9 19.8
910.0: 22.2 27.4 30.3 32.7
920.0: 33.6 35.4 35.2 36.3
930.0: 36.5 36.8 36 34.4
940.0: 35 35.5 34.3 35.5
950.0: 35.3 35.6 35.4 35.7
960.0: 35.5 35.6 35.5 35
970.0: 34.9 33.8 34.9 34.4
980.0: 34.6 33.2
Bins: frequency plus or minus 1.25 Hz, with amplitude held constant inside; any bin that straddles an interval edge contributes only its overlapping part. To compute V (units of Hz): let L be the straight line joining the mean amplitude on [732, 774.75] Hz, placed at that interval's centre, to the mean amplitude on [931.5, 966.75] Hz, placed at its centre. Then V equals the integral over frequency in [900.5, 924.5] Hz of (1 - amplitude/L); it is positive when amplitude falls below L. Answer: 5.3 Hz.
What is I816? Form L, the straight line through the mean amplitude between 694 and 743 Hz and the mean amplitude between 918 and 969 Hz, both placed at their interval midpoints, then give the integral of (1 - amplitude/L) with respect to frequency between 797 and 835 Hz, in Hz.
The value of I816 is -3.1 Hz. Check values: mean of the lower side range 32.4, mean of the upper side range 35.4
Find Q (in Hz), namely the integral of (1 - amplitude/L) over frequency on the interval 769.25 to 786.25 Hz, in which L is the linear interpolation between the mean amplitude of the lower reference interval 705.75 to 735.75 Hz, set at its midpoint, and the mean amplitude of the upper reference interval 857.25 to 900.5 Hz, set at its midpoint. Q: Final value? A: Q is 2.20 Hz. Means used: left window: 33.7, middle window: 29.7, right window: 34.9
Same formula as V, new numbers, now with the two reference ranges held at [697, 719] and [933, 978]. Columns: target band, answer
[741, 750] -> -1.8 Hz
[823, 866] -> -4.9 Hz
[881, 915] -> 4.1 Hz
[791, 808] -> -2.1 Hz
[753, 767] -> -2.6 Hz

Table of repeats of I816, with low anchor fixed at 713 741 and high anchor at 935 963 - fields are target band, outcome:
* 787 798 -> 0.1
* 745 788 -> 1.9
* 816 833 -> -1.0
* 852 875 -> -0.2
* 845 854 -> -0.2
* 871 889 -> -0.3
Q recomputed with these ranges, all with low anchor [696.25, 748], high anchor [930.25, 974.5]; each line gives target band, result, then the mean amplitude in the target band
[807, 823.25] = -1.4 Hz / 36.6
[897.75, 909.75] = 3.9 Hz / 23.6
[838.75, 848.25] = -0.7 Hz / 36.6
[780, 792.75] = 0.4 Hz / 32.4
